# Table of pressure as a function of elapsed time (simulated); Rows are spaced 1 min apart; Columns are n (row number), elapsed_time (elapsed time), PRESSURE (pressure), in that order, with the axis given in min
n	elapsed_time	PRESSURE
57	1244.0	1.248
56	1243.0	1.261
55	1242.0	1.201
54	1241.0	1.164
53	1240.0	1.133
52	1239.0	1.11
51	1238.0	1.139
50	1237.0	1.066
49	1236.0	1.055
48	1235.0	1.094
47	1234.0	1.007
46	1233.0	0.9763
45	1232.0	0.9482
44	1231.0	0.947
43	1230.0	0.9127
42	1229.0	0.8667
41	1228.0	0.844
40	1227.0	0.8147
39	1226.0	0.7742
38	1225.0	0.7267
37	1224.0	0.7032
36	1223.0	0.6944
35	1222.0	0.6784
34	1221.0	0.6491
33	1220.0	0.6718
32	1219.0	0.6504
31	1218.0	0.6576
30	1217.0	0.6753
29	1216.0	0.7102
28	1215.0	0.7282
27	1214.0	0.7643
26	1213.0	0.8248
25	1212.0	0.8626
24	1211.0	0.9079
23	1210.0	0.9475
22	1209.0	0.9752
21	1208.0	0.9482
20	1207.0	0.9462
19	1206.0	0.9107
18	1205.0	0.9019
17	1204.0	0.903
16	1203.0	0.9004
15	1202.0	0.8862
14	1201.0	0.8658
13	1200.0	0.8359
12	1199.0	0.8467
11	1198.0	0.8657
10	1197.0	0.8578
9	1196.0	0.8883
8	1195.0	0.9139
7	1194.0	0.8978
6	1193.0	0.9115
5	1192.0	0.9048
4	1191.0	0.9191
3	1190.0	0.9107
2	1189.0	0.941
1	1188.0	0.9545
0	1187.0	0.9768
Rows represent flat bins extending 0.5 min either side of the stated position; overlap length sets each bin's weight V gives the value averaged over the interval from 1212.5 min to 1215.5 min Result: 0.772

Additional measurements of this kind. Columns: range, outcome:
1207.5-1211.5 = 0.945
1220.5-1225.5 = 0.69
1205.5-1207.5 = 0.928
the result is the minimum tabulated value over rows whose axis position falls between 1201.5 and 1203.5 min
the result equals 0.8862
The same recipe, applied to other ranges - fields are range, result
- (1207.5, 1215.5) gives 0.7282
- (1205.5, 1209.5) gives 0.9107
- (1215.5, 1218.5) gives 0.6576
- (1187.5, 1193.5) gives 0.9048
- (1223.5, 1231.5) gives 0.7032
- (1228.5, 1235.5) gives 0.8667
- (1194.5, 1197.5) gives 0.8578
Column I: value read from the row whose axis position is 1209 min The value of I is 0.9752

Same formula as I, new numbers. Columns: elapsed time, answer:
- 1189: 0.941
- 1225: 0.7267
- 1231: 0.947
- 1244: 1.248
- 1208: 0.9482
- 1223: 0.6944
